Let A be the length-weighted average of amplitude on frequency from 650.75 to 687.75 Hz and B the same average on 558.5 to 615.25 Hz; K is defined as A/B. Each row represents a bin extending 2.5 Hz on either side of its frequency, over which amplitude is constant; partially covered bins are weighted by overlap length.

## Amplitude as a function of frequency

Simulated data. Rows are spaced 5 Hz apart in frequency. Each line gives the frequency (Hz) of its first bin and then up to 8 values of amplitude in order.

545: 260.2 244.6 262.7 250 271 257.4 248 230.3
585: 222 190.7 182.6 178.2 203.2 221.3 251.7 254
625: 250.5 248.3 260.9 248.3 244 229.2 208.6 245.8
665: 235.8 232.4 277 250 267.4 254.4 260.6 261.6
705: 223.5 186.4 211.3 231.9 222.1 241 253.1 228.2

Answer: 1.09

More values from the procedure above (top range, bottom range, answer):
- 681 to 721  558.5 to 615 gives 1.06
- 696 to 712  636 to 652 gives 0.94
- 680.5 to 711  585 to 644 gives 1.08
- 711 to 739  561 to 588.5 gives 0.94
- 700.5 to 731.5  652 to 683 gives 0.92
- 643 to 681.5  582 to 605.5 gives 1.23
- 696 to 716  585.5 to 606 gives 1.18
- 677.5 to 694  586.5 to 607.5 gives 1.35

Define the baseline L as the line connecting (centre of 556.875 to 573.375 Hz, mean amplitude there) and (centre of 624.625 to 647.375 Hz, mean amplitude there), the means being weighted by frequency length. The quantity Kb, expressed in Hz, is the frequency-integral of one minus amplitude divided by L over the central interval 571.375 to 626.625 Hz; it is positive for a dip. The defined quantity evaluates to 7.25 Hz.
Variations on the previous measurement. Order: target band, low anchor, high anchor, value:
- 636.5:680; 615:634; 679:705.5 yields 2.1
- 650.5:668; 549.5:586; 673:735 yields 1.0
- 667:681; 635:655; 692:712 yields -0.9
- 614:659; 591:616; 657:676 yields -3.9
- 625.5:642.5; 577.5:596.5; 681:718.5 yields -2.5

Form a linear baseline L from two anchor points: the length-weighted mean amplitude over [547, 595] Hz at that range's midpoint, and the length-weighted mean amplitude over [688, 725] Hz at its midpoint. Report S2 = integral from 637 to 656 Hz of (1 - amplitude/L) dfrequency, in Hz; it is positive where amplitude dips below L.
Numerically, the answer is 0.0 Hz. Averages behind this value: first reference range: 239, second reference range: 232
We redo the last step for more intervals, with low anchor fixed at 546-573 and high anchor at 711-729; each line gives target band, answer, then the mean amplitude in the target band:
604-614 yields 1.07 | 220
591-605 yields 3.54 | 186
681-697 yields -2.27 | 260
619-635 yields -0.70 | 252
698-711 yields -0.15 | 227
